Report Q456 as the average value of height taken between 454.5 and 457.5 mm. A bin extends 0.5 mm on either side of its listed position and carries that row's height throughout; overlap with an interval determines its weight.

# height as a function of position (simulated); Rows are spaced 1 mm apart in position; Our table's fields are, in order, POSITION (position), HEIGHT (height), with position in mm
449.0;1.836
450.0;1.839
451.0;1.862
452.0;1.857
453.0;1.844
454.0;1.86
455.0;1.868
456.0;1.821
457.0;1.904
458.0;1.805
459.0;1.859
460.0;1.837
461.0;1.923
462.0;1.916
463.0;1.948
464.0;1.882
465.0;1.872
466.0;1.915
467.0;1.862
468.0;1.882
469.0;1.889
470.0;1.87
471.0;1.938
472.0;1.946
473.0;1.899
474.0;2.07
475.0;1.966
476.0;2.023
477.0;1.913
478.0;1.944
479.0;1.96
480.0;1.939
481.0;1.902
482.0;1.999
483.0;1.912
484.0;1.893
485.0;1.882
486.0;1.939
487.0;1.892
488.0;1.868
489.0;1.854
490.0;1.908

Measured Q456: 1.86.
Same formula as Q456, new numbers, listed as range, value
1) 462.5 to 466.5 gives 1.9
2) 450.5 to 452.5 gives 1.86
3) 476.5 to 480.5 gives 1.94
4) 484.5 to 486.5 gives 1.91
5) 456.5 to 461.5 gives 1.87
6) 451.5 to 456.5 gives 1.85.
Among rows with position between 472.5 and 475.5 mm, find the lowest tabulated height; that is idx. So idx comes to 1.899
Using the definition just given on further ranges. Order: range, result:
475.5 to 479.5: 1.913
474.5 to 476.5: 1.966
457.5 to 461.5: 1.805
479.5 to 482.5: 1.902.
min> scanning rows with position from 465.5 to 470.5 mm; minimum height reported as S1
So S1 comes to 1.862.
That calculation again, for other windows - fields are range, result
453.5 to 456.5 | 1.821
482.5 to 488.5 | 1.868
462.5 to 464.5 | 1.882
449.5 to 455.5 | 1.839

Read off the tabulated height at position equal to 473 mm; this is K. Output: 1.899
